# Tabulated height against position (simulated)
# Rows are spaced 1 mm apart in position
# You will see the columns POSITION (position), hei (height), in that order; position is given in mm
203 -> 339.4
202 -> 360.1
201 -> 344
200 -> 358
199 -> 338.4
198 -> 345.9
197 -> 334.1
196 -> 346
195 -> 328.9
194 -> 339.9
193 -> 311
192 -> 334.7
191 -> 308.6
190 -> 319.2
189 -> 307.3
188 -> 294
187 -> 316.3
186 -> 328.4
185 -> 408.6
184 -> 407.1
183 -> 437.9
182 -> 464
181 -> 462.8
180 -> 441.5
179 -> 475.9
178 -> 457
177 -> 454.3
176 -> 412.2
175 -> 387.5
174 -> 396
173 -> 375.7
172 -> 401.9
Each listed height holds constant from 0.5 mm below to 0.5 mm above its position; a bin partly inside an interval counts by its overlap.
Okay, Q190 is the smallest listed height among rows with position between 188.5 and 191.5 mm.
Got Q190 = 307.3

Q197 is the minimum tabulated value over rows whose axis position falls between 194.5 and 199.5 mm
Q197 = 328.9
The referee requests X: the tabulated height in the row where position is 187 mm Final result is 316.3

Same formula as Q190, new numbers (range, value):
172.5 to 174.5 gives 375.7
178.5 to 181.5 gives 441.5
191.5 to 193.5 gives 311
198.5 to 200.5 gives 338.4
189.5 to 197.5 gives 308.6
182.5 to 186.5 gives 328.4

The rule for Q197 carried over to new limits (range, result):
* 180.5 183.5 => 437.9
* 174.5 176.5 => 387.5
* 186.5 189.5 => 294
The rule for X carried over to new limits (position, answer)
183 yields 437.9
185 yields 408.6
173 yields 375.7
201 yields 344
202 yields 360.1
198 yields 345.9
